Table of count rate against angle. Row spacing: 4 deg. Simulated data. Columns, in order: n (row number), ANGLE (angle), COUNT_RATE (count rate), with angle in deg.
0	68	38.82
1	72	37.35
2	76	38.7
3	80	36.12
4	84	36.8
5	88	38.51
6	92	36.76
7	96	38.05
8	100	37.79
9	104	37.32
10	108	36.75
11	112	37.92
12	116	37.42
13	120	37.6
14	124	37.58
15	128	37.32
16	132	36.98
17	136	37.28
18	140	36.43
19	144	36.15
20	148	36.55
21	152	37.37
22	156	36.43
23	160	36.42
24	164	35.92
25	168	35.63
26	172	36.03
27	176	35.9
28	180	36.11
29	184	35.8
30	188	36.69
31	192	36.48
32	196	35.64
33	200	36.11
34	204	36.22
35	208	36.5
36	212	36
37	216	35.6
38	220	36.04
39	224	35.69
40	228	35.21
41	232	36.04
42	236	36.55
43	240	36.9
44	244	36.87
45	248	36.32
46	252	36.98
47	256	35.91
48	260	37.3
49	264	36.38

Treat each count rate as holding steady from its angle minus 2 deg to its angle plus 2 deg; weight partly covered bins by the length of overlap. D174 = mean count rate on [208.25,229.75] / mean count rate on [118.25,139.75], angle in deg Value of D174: 1.0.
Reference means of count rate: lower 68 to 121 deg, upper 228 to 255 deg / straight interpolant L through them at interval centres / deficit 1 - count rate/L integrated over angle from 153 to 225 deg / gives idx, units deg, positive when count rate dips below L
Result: 1.5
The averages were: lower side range 37.5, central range 36.1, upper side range 36.5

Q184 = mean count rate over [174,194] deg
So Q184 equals 36.2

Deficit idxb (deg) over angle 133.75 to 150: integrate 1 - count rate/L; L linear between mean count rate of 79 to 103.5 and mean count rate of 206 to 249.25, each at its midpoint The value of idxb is 0.1 deg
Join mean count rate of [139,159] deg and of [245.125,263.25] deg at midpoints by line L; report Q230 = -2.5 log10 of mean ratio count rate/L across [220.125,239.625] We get 0.02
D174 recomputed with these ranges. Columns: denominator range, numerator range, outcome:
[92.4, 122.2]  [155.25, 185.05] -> 0.96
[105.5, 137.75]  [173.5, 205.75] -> 0.97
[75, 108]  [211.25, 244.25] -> 0.96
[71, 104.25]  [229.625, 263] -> 0.98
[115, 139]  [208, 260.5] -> 0.97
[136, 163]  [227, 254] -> 1.00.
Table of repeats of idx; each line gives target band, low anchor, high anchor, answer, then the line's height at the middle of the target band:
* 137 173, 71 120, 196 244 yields 0.44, 36.8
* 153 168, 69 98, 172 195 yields 0.09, 36.5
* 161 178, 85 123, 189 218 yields 0.32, 36.6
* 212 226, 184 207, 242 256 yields 0.22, 36.4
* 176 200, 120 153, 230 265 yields 0.44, 36.8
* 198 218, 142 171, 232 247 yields 0.24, 36.5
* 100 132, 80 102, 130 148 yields -0.31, 37.1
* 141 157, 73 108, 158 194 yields -0.04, 36.5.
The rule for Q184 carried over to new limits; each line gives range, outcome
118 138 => 37.4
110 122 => 37.6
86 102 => 37.8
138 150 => 36.4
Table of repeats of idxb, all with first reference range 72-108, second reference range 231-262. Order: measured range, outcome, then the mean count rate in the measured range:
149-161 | 0.1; 36.8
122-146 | 0.2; 37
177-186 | 0.2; 35.9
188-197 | 0.2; 36.2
